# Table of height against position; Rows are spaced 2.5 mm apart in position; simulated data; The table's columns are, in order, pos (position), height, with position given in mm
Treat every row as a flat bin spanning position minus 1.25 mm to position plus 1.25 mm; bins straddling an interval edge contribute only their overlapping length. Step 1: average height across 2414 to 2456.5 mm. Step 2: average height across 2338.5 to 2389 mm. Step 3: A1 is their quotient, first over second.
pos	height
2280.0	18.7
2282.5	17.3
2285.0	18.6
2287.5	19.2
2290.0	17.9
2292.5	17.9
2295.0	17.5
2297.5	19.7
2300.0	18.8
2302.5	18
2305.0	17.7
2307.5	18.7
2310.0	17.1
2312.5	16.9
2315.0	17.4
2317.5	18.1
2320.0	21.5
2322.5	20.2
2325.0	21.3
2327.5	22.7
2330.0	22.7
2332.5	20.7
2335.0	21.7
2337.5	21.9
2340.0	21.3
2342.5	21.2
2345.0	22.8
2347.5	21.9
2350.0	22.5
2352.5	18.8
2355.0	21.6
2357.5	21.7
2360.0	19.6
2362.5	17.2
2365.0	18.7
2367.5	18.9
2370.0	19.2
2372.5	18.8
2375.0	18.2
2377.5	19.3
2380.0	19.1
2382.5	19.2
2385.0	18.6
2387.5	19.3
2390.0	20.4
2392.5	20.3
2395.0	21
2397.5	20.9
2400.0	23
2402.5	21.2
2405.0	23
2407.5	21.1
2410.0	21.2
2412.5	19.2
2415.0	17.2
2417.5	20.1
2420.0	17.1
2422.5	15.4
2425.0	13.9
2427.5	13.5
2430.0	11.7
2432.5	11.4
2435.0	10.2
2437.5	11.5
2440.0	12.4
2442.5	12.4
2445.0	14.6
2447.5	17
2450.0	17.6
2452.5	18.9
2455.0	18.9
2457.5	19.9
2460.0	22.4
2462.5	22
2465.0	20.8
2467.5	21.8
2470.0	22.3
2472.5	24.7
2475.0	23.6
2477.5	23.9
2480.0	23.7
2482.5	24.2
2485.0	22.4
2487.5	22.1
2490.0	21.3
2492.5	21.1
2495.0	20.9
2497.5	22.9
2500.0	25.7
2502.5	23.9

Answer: 0.8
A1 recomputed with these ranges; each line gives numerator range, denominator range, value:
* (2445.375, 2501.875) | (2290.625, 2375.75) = 1.09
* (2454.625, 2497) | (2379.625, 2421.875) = 1.11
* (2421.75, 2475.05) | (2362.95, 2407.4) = 0.85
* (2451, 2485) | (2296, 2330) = 1.15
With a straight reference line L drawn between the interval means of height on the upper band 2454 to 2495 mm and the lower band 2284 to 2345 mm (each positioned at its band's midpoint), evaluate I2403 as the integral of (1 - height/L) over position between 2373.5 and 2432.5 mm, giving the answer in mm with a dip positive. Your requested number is 6.4 mm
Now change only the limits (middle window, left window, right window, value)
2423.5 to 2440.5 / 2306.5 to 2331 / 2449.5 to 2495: 7.3 mm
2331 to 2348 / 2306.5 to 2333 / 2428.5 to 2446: -3.0 mm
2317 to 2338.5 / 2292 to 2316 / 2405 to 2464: -4.3 mm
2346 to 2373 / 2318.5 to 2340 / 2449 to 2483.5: 2.0 mm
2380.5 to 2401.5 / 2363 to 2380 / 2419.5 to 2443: -4.4 mm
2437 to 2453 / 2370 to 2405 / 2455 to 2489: 5.0 mm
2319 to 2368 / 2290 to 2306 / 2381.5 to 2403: -4.3 mm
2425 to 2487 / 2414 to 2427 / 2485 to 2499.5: 3.5 mm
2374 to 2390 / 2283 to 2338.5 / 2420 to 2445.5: -3.6 mm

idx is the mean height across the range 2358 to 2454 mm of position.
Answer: 17.7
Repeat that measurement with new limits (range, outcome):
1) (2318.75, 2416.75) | 20.5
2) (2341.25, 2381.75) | 20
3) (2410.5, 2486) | 18.2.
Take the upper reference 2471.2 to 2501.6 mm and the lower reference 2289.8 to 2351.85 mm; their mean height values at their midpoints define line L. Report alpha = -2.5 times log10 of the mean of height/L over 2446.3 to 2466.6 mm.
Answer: 0.14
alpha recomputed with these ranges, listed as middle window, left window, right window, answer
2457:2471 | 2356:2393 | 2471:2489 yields 0.06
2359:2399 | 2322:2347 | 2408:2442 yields -0.05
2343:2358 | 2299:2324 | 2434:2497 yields -0.15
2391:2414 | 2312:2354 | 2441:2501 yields -0.01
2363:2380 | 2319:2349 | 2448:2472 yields 0.14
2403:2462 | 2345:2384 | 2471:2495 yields 0.28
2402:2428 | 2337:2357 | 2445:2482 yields 0.15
